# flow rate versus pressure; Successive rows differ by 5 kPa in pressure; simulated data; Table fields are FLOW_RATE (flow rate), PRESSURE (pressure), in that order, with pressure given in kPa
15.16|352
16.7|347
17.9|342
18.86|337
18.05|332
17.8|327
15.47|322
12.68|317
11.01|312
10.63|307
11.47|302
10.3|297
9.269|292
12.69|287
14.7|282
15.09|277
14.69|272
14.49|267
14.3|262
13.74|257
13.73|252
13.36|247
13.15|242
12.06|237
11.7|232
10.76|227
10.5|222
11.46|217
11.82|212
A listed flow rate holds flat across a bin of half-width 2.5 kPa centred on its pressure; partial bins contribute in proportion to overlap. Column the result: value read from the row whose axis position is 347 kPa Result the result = 16.7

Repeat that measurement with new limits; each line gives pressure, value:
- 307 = 10.63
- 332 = 18.05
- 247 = 13.36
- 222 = 10.5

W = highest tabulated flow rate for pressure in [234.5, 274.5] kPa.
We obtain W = 14.69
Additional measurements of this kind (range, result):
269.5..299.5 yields 15.09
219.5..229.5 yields 10.76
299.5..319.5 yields 12.68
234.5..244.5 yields 13.15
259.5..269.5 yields 14.49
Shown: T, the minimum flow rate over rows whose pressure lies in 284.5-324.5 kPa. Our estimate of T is 9.269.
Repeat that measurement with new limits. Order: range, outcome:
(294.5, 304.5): 10.3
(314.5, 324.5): 12.68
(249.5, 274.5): 13.73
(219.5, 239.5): 10.5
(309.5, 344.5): 11.01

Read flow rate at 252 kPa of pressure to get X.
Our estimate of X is 13.73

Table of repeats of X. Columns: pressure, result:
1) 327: 17.8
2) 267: 14.49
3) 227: 10.76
